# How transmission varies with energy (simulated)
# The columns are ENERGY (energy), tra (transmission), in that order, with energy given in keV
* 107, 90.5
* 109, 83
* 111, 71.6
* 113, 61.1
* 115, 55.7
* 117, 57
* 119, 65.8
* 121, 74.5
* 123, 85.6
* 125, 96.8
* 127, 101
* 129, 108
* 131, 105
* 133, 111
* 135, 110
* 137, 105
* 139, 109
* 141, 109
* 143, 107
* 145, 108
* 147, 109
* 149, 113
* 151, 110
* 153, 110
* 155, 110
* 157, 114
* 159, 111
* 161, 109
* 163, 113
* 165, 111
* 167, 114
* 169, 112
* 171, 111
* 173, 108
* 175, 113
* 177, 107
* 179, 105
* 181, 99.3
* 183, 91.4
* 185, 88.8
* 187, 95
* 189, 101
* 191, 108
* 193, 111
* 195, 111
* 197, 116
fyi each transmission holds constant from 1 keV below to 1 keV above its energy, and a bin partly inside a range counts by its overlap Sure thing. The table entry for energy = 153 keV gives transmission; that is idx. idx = 110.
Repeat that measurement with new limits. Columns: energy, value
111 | 71.6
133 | 111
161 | 109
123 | 85.6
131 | 105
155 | 110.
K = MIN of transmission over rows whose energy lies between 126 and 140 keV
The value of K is 101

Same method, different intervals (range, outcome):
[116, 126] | 57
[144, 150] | 108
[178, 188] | 88.8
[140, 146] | 107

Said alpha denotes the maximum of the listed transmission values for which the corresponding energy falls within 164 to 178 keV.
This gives 114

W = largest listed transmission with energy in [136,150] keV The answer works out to 113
